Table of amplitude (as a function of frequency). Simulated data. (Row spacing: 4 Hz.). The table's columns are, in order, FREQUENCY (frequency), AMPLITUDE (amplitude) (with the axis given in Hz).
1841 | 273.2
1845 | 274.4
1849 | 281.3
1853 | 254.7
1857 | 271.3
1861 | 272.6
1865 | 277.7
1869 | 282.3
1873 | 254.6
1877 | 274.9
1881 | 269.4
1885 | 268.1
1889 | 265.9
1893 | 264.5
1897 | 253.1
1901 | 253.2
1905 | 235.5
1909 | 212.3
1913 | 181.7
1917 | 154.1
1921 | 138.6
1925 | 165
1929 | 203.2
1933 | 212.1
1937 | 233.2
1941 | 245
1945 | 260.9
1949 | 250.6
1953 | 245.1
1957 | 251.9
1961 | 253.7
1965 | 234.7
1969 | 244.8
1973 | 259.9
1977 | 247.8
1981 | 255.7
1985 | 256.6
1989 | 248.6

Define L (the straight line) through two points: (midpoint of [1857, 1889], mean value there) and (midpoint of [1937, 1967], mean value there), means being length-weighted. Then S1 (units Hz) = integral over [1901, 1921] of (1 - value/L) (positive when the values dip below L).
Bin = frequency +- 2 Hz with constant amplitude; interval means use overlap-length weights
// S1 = 4.9 Hz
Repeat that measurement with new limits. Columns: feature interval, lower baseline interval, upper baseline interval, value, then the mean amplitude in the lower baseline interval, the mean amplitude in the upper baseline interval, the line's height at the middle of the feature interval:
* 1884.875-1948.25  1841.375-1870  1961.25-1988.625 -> 9.9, 273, 250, 261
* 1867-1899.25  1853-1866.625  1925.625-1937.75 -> -2.0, 271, 209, 251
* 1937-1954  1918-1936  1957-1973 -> -2.8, 181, 247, 213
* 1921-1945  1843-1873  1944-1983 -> 4.4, 272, 250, 257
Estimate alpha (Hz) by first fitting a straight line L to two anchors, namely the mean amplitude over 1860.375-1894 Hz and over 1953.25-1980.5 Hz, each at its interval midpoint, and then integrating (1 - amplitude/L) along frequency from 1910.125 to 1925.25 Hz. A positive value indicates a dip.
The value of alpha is 5.7 Hz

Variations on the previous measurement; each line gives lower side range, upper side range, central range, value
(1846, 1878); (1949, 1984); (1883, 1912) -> 1.7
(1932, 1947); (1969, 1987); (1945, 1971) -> -0.2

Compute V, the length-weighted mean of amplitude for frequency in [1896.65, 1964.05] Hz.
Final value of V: 220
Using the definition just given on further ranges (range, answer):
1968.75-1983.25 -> 253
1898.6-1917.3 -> 213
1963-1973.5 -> 245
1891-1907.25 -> 251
